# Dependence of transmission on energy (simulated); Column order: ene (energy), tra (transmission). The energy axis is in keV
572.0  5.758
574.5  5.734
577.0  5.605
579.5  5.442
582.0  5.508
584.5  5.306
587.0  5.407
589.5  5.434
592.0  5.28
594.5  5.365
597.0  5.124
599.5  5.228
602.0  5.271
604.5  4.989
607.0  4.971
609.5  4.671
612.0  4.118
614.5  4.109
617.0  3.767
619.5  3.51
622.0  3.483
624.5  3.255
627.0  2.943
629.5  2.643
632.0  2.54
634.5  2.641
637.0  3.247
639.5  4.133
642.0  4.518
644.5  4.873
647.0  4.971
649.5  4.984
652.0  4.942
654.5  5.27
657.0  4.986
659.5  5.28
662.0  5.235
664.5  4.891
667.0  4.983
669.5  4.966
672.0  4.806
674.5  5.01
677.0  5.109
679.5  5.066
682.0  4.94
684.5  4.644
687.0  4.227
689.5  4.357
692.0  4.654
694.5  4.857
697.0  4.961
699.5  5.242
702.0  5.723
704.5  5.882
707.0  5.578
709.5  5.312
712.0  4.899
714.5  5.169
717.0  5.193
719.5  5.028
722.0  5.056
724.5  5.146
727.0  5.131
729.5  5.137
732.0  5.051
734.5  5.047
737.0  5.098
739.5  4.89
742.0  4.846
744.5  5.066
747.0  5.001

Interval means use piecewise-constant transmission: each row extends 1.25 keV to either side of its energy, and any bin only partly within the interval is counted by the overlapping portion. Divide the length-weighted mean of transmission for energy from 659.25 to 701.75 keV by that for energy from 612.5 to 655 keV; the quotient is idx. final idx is 1.3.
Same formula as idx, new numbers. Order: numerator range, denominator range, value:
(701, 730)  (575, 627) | 1.11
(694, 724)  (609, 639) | 1.55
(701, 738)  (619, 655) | 1.36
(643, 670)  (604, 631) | 1.32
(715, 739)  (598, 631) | 1.25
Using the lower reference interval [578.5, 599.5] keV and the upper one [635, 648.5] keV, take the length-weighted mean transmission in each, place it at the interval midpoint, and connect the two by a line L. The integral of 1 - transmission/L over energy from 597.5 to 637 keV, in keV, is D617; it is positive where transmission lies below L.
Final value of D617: 7.7 keV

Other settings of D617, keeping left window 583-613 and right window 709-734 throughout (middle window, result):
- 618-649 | 9.2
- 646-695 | 1.9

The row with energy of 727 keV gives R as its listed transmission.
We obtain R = 5.131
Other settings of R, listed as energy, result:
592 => 5.28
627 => 2.943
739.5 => 4.89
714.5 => 5.169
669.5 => 4.966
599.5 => 5.228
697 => 4.961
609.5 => 4.671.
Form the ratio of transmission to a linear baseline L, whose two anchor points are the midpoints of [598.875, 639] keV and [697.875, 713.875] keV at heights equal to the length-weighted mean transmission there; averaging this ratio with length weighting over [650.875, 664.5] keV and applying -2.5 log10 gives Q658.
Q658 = -0.133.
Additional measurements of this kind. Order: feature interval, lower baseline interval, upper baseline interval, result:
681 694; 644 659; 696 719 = 0.14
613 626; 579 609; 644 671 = 0.39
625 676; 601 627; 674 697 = 0.02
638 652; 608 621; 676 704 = -0.07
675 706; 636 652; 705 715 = 0.02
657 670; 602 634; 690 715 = -0.12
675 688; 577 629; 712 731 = 0.03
